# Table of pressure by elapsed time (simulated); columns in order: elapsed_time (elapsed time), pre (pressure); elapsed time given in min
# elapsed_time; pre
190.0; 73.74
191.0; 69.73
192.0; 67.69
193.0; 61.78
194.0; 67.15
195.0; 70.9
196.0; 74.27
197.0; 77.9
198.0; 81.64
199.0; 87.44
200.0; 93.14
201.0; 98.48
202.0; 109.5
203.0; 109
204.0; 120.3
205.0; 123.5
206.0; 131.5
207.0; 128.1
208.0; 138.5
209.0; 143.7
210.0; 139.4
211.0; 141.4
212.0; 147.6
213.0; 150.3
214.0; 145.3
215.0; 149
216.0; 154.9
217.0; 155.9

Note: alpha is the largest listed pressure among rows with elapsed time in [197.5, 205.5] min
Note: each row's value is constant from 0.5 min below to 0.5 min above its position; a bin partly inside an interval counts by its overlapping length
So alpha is 123.5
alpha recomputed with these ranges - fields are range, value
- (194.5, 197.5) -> 77.9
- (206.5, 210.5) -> 143.7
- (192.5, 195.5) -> 70.9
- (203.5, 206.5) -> 131.5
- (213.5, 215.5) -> 149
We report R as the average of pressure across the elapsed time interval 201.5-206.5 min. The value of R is 119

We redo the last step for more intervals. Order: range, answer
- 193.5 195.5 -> 69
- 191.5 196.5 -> 68.4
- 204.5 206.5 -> 128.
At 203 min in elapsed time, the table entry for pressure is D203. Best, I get 109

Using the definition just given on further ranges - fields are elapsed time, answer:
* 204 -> 120.3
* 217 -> 155.9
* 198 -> 81.64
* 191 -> 69.73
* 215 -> 149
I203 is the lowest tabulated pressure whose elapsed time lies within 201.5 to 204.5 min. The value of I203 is 109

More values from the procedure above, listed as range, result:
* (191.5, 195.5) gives 61.78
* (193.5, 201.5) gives 67.15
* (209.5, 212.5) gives 139.4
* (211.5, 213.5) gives 147.6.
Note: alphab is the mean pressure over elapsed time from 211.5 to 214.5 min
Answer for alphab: 148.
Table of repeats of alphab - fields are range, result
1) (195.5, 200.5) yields 82.9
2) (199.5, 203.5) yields 103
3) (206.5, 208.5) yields 133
